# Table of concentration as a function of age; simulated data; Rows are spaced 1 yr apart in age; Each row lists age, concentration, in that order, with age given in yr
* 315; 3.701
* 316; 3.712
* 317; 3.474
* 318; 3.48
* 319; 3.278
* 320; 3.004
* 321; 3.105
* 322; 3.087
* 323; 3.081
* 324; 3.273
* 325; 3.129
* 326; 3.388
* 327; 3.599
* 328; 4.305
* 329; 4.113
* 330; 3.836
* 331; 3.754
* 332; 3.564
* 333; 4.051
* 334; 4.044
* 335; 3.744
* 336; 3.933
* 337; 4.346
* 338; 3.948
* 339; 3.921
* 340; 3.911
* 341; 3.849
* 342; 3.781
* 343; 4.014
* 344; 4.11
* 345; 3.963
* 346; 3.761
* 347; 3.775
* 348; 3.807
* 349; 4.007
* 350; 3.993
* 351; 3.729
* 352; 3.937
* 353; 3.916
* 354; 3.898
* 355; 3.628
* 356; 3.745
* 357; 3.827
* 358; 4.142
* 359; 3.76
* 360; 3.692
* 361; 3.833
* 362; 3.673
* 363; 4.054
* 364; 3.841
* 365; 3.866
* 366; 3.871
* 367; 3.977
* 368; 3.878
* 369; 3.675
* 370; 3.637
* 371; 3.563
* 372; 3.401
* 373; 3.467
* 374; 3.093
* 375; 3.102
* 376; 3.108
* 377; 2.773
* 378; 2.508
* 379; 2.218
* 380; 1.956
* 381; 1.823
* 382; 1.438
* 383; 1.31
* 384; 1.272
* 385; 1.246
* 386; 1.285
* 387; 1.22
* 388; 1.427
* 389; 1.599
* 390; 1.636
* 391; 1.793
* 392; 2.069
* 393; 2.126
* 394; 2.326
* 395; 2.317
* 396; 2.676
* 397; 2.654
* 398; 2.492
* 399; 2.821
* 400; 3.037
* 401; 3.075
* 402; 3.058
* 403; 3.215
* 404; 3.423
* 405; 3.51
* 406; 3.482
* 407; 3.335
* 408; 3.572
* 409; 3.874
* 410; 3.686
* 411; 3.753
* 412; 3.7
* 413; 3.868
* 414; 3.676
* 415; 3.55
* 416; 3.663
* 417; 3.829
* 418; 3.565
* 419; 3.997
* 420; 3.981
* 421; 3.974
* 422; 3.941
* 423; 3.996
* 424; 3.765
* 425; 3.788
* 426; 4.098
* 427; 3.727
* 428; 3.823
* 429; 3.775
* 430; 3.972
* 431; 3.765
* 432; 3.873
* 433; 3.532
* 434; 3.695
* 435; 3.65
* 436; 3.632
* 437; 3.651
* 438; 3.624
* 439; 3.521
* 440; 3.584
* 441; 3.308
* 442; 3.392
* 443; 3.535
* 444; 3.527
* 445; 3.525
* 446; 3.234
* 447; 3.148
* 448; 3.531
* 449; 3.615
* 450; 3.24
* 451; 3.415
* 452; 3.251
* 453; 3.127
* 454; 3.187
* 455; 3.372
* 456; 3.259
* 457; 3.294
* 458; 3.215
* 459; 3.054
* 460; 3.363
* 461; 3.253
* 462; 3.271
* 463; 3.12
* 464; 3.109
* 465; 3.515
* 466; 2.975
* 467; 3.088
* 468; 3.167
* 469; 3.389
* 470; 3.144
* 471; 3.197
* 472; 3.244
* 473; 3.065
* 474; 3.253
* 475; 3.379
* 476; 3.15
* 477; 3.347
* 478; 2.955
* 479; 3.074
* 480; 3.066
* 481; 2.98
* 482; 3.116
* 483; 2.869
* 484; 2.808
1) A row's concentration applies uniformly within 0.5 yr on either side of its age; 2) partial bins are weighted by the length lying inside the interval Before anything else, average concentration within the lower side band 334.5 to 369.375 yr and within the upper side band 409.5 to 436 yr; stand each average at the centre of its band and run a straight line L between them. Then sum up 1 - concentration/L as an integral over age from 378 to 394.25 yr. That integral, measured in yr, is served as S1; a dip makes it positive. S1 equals 9.1 yr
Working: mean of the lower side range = 3.88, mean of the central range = 1.69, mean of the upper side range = 3.79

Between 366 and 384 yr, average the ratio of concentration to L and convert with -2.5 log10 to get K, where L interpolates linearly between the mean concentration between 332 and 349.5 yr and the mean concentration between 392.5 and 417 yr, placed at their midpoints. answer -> 0.24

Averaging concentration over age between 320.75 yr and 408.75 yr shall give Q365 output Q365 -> 3.23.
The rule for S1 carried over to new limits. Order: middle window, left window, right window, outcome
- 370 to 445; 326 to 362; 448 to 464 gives 8.9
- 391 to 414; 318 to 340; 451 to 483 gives 2.2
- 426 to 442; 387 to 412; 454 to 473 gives -3.5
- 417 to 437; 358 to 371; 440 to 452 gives -1.8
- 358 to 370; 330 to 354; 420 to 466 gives 0.0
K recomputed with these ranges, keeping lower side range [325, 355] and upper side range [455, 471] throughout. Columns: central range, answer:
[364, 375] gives 0.03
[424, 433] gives -0.13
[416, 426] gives -0.13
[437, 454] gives -0.03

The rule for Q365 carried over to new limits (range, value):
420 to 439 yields 3.79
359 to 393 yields 2.71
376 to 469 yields 3.12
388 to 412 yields 2.84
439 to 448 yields 3.42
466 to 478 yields 3.2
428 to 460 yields 3.47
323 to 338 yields 3.77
